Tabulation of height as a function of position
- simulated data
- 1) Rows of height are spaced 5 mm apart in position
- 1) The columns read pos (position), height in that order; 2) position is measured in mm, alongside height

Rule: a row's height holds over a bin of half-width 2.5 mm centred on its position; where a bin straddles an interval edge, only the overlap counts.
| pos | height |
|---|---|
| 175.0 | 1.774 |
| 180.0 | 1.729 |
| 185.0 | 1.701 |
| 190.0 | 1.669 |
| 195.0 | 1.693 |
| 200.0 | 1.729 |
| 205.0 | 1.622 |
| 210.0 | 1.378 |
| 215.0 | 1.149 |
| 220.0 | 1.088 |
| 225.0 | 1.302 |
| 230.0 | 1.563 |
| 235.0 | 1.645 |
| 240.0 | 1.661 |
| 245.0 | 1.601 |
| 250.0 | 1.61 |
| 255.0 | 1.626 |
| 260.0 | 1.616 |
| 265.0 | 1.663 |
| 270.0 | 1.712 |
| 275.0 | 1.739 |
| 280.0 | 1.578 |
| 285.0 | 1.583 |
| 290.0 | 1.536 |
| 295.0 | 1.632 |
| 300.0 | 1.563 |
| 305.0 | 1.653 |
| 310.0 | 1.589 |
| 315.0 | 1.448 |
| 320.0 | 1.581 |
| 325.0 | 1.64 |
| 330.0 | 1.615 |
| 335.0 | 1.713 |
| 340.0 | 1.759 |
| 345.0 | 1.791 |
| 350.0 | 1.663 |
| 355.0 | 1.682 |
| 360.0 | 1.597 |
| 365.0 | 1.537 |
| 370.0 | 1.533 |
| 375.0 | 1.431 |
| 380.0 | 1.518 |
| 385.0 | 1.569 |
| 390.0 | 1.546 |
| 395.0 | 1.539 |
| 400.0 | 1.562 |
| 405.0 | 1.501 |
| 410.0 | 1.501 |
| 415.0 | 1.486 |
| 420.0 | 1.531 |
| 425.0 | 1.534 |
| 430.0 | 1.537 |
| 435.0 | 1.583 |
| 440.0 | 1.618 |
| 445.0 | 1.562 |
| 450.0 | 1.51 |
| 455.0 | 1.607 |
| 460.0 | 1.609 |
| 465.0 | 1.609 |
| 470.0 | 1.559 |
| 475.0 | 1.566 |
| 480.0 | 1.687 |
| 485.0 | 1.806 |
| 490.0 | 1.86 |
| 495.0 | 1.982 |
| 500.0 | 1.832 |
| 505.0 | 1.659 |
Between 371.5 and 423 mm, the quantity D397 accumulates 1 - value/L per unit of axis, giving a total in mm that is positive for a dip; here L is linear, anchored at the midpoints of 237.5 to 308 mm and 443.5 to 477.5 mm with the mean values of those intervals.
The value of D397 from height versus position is 2.4 mm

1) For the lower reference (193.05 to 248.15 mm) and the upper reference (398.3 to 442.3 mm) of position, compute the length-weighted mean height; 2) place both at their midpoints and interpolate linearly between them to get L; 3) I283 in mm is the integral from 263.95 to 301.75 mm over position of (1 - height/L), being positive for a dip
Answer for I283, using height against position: -2.97 mm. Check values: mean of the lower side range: 1.49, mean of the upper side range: 1.54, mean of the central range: 1.63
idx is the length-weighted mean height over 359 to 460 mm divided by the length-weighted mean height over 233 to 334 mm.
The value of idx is 1.0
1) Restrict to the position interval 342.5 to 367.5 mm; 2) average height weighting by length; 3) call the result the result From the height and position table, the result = 1.65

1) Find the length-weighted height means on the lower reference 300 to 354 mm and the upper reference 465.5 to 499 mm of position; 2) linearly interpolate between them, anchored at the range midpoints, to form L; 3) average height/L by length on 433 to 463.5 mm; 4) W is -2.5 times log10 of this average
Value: 0.09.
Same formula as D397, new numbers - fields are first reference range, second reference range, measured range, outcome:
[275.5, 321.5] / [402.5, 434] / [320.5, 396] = -2.9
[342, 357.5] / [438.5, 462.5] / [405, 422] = 1.3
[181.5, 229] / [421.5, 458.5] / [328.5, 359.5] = -3.4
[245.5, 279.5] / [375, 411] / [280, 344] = -0.3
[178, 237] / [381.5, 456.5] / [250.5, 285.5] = -2.8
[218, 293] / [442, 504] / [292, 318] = 0.3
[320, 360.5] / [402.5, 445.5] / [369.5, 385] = 1.1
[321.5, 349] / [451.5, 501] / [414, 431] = 1.8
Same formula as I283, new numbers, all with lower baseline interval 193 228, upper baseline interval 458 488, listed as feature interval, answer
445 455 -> 0.5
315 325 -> -0.3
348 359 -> -0.9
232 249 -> -2.2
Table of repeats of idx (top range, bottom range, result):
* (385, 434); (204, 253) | 1.05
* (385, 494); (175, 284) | 1.01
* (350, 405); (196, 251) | 1.04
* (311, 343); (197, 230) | 1.16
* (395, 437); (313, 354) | 0.92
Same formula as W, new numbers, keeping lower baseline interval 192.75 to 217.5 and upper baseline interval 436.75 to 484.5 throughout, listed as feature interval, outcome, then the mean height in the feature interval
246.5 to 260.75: -0.060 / 1.62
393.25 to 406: 0.029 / 1.54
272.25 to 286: -0.070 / 1.64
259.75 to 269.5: -0.086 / 1.66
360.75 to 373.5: 0.023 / 1.54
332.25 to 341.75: -0.114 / 1.73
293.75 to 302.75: -0.034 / 1.59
